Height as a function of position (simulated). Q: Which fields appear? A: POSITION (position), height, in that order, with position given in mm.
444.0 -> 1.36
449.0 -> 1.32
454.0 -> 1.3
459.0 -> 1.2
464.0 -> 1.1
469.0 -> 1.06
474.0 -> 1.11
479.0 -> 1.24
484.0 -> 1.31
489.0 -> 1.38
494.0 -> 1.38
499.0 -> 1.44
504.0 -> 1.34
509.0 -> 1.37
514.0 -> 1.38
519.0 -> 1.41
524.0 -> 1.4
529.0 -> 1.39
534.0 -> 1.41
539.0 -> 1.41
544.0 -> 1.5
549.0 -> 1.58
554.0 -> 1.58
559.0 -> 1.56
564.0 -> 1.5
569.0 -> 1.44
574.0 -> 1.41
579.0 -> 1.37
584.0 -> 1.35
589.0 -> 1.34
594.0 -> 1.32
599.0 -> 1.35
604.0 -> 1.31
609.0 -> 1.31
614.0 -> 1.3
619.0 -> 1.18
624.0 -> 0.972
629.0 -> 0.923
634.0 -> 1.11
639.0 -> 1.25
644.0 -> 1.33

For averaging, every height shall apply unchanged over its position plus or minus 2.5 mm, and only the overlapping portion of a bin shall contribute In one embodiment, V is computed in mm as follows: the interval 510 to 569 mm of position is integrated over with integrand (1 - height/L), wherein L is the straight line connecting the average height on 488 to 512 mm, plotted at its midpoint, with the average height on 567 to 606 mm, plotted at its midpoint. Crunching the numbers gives -3.9 mm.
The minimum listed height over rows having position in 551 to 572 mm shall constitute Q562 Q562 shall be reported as 1.44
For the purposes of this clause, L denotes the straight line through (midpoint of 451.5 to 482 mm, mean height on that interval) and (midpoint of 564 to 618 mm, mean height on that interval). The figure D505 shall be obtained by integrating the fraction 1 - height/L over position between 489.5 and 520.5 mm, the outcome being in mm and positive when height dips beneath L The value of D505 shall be -4.02 mm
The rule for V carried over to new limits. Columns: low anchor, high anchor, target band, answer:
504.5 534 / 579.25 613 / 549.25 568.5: -2.56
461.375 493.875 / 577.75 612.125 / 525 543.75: -2.11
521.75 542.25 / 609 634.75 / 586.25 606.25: -2.19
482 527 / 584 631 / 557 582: -3.19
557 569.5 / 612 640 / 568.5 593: 0.41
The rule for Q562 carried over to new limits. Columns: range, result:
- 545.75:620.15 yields 1.18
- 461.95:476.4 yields 1.06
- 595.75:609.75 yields 1.31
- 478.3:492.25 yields 1.24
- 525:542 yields 1.39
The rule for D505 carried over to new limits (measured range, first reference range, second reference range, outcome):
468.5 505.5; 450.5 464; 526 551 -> 0.5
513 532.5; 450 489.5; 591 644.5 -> -3.0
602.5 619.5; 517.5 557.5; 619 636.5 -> -2.7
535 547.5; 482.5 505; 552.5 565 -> 0.4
